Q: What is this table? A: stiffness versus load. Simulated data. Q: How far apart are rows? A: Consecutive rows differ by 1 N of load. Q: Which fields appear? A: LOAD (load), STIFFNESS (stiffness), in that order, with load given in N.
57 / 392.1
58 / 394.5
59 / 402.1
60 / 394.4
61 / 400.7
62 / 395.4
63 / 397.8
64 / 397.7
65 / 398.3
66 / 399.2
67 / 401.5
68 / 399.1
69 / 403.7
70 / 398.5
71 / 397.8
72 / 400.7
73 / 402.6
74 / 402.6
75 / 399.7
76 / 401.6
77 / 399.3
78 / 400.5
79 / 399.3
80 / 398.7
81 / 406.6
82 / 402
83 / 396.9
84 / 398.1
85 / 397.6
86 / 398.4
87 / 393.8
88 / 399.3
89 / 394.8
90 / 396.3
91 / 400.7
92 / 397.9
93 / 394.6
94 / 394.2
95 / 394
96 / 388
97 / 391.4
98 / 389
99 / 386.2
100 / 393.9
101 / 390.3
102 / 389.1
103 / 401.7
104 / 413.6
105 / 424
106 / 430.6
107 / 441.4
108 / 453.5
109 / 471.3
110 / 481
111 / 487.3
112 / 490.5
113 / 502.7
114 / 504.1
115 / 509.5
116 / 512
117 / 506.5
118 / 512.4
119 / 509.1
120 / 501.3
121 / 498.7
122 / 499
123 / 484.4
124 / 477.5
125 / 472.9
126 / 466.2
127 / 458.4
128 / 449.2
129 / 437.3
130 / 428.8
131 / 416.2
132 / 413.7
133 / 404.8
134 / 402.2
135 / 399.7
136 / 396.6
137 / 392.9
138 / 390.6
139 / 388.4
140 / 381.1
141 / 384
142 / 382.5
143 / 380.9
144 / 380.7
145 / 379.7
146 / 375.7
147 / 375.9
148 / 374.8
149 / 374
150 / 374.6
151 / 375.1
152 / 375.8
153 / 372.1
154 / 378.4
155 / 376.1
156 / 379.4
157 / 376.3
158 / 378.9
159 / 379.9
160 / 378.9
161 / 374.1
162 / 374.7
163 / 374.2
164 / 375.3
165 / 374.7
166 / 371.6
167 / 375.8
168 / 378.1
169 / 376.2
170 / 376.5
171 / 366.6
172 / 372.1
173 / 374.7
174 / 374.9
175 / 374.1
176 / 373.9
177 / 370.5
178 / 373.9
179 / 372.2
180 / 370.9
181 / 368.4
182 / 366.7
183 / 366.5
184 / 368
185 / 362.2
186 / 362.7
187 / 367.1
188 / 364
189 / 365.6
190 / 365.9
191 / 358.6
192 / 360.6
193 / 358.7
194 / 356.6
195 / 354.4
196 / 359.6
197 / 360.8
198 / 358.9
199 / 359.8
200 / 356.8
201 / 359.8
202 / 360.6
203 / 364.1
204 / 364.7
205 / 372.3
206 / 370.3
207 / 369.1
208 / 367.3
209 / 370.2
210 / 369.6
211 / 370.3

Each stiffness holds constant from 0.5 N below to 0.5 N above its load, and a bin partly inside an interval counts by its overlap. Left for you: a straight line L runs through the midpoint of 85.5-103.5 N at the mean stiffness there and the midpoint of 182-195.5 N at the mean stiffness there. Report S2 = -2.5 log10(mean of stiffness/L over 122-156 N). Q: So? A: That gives -0.07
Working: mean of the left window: 394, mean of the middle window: 405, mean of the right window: 363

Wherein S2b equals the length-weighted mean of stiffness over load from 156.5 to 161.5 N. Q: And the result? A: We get 378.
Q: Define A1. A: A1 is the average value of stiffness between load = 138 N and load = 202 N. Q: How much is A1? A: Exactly 371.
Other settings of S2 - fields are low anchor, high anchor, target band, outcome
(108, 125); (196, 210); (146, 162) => 0.17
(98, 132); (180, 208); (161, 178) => 0.05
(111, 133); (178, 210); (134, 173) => 0.13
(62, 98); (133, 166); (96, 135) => -0.16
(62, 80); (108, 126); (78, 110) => 0.10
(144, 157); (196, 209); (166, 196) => 0.00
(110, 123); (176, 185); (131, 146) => 0.17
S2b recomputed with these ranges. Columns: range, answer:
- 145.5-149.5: 375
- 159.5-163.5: 375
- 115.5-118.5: 510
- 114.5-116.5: 511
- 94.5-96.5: 391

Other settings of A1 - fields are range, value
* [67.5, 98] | 398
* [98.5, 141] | 446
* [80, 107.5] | 400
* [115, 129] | 487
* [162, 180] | 374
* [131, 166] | 383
